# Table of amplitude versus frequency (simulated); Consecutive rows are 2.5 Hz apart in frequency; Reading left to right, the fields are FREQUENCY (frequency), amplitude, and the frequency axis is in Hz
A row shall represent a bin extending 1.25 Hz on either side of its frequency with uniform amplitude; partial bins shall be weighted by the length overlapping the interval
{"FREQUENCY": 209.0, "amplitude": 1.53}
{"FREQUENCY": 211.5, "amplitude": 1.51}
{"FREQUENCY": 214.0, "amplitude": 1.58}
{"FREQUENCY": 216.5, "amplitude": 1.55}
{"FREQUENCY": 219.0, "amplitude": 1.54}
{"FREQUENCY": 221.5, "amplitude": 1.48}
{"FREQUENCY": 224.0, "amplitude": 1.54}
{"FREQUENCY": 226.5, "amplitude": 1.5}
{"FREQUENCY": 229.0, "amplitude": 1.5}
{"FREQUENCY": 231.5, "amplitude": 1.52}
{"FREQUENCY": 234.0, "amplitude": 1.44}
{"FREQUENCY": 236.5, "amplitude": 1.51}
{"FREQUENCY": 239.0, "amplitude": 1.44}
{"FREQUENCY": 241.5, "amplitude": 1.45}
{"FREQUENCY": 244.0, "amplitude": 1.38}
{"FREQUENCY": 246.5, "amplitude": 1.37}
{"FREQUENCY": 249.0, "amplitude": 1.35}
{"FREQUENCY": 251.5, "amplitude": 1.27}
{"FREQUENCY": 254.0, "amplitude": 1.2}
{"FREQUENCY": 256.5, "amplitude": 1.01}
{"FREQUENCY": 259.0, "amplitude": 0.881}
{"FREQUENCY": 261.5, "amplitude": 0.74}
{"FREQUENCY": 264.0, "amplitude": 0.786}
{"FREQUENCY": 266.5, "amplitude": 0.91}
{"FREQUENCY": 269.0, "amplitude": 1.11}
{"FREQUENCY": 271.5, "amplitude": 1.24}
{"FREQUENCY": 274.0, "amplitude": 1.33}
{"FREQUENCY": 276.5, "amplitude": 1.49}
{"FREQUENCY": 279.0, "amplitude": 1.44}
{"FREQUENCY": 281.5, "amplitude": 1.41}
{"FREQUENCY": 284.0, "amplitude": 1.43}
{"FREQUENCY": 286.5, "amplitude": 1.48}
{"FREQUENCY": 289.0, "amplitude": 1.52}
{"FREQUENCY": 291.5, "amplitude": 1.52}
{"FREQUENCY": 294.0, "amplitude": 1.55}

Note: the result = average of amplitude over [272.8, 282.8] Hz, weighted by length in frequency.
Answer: 1.42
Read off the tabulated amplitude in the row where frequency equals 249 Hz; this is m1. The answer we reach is 1.35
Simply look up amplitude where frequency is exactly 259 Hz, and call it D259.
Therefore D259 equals 0.881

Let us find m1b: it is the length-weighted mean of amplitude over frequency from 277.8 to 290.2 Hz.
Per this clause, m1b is 1.46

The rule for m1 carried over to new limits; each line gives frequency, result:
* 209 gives 1.53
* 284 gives 1.43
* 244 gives 1.38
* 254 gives 1.2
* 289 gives 1.52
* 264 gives 0.786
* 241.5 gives 1.45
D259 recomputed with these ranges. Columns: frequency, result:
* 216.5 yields 1.55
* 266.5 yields 0.91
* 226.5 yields 1.5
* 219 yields 1.54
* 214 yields 1.58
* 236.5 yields 1.51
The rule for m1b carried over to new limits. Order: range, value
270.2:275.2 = 1.28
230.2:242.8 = 1.47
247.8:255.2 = 1.27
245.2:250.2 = 1.36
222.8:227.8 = 1.52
